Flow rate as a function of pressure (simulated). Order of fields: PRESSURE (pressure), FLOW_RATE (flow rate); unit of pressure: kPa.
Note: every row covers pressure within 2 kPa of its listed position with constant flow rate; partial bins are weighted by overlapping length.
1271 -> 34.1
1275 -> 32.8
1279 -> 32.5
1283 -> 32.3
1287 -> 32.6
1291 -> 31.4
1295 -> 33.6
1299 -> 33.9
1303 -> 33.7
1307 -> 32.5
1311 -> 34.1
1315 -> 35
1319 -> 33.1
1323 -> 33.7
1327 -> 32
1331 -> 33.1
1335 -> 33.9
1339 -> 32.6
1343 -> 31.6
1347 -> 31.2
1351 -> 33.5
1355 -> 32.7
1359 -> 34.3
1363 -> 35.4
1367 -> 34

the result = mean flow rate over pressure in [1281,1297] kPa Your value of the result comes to 32.5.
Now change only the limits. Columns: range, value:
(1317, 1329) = 32.9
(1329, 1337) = 33.5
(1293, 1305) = 33.7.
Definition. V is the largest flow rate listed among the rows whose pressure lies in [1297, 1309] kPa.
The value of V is 33.9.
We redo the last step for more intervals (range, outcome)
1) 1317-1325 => 33.7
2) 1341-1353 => 33.5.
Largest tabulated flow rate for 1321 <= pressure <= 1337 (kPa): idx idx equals 33.9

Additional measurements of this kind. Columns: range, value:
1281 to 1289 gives 32.6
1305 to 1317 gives 35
